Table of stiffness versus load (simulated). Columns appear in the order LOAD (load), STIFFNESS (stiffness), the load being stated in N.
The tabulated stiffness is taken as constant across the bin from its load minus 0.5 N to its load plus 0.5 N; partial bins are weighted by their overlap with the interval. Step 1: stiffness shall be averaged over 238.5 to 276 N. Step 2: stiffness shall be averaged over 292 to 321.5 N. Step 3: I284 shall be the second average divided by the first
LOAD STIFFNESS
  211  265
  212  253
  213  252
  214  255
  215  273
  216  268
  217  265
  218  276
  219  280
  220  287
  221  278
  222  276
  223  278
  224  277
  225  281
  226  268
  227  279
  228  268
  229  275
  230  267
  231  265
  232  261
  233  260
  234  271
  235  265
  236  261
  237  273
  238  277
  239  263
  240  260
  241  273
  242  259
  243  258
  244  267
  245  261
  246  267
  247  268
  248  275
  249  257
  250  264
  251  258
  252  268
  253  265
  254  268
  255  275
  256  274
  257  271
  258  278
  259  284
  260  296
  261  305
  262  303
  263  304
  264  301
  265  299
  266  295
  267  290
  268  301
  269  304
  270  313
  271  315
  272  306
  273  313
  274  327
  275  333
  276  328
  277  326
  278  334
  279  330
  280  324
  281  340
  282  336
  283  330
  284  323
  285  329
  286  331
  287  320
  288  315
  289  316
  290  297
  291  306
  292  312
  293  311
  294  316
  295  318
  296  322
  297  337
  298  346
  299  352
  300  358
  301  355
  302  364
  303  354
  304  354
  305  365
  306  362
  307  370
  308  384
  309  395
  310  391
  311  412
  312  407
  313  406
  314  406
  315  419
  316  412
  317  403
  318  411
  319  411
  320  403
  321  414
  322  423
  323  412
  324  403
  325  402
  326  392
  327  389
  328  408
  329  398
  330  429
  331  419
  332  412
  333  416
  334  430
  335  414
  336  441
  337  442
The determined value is 1.31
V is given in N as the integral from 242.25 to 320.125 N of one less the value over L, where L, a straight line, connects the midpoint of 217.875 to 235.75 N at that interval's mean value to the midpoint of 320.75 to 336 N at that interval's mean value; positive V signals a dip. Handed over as 5.2 N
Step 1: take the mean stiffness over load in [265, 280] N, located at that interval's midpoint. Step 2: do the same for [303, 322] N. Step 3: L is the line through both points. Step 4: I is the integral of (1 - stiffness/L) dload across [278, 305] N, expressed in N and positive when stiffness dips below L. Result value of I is 1.66 N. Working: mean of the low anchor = 315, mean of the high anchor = 395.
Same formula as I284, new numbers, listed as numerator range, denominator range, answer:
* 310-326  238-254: 1.54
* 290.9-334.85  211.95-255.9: 1.43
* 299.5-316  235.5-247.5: 1.44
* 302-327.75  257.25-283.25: 1.27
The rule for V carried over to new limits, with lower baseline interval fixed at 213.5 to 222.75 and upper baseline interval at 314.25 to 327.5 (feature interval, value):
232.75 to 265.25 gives 4.15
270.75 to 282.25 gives 0.77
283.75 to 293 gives 1.23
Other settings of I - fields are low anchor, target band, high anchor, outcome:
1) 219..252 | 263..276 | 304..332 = 0.6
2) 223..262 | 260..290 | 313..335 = 0.9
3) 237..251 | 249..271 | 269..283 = 0.6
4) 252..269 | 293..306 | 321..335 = 0.5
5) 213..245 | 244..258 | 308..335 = 1.6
